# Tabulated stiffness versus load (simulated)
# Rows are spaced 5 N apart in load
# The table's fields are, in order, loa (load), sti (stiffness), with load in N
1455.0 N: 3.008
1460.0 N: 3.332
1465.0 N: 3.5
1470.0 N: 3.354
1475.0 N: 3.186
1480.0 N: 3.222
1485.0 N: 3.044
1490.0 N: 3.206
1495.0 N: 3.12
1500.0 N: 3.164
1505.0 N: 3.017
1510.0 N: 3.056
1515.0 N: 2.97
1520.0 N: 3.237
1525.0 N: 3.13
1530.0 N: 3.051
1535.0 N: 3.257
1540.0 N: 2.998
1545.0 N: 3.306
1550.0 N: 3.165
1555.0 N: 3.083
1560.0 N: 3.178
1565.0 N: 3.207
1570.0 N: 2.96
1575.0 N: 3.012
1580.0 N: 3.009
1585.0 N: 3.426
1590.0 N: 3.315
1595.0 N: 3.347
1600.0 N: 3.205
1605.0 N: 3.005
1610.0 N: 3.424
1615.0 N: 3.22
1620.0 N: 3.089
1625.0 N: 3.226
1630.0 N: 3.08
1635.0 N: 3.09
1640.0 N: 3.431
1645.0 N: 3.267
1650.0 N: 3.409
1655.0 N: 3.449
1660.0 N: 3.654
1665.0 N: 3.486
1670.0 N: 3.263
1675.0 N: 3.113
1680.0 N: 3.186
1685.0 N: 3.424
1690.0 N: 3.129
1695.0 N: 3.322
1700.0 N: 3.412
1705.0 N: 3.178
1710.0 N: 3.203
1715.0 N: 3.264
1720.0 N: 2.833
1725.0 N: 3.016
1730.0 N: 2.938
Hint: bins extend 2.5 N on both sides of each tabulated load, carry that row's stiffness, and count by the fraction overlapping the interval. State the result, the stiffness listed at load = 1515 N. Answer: 2.97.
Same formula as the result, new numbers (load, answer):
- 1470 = 3.354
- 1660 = 3.654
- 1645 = 3.267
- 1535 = 3.257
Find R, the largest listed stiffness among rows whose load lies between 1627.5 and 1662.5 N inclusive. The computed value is 3.654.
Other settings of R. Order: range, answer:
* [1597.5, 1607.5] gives 3.205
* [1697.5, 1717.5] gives 3.412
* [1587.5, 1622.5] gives 3.424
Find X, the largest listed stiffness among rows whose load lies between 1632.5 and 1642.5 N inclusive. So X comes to 3.431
